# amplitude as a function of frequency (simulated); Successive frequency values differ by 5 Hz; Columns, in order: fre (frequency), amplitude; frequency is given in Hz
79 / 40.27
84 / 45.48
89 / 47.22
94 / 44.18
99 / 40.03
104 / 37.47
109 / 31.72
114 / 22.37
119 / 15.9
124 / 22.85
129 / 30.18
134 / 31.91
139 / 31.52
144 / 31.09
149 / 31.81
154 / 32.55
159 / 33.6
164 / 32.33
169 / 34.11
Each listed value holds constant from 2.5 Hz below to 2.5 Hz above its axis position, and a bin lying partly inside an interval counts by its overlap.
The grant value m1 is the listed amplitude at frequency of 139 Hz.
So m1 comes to 31.52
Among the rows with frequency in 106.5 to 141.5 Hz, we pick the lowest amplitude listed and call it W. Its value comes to 15.9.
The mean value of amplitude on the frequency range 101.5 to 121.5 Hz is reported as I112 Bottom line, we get 26.9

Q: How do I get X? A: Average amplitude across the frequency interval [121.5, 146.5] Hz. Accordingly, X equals 29.5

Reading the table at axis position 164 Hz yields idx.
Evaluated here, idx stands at 32.33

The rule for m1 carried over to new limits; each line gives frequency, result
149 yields 31.81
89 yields 47.22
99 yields 40.03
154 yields 32.55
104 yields 37.47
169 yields 34.11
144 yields 31.09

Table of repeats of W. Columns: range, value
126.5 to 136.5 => 30.18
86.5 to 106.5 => 37.47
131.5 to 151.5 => 31.09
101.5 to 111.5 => 31.72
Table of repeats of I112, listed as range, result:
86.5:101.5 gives 43.8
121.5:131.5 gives 26.5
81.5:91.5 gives 46.4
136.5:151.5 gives 31.5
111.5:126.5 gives 20.4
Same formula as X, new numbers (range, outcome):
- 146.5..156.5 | 32.2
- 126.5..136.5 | 31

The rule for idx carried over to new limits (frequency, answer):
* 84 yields 45.48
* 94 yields 44.18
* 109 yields 31.72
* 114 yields 22.37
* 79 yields 40.27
